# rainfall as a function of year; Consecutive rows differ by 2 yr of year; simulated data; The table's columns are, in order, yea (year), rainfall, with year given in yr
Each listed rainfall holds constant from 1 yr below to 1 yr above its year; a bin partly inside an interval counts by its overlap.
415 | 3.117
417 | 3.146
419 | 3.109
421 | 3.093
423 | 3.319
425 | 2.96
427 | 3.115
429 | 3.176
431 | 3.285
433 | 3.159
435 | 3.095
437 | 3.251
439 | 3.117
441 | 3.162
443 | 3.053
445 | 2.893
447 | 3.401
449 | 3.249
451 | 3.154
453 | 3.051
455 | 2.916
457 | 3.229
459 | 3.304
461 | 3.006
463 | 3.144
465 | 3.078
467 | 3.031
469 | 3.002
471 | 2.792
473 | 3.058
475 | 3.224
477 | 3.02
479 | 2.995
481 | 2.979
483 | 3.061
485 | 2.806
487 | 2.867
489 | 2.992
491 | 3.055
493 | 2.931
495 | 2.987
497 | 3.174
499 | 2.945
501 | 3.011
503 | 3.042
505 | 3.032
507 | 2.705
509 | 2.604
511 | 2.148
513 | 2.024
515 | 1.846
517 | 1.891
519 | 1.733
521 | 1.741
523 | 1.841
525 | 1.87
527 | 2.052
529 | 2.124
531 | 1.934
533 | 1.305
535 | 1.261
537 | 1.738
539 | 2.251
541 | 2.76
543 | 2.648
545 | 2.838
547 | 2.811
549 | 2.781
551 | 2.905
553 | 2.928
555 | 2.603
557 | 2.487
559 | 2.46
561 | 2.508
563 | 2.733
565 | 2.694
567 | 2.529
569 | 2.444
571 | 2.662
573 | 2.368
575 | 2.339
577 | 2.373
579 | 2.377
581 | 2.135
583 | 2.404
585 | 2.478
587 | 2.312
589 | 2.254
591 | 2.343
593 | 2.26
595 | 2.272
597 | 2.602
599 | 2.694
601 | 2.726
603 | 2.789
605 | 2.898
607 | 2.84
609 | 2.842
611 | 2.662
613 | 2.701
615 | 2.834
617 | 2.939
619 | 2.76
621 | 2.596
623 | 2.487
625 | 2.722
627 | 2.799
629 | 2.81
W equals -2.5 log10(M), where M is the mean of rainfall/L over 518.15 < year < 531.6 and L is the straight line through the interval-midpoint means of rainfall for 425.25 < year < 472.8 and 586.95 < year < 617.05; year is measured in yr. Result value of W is 0.447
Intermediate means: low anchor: 3.11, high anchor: 2.62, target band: 1.9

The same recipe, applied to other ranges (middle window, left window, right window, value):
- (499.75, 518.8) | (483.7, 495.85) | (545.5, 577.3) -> 0.165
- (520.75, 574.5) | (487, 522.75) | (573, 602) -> 0.056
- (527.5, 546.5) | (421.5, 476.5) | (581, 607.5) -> 0.284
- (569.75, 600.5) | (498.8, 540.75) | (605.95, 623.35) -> 0.071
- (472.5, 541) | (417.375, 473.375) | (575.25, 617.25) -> 0.170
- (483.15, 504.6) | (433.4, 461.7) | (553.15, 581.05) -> -0.035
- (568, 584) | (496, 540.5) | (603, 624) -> 0.066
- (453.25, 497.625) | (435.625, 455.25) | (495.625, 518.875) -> -0.066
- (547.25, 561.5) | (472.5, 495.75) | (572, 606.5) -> -0.019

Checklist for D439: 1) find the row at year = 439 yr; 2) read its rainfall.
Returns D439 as 3.117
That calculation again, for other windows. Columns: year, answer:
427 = 3.115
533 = 1.305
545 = 2.838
